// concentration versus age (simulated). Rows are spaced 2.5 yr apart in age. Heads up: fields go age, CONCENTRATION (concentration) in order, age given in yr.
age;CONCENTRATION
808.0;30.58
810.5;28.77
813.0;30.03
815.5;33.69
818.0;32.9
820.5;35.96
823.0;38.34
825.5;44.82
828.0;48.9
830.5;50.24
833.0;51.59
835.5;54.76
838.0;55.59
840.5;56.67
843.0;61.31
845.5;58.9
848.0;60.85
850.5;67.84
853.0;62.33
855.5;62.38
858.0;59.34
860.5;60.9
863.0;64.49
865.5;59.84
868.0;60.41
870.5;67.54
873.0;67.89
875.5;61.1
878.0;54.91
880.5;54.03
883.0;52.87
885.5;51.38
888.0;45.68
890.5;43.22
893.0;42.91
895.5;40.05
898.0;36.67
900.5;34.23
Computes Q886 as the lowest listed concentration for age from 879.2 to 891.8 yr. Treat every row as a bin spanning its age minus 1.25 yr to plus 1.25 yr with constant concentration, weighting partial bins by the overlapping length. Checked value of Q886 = 43.22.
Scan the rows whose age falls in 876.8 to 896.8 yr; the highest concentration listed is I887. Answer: 54.91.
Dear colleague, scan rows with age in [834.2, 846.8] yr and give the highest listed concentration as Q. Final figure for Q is 61.31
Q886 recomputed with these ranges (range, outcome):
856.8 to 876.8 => 59.34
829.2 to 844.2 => 50.24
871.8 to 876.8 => 61.1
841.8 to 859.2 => 58.9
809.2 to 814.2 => 28.77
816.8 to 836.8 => 32.9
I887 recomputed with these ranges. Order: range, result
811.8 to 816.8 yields 33.69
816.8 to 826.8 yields 44.82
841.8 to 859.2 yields 67.84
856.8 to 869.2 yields 64.49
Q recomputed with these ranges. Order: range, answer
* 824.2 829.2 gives 48.9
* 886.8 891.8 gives 45.68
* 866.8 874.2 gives 67.89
